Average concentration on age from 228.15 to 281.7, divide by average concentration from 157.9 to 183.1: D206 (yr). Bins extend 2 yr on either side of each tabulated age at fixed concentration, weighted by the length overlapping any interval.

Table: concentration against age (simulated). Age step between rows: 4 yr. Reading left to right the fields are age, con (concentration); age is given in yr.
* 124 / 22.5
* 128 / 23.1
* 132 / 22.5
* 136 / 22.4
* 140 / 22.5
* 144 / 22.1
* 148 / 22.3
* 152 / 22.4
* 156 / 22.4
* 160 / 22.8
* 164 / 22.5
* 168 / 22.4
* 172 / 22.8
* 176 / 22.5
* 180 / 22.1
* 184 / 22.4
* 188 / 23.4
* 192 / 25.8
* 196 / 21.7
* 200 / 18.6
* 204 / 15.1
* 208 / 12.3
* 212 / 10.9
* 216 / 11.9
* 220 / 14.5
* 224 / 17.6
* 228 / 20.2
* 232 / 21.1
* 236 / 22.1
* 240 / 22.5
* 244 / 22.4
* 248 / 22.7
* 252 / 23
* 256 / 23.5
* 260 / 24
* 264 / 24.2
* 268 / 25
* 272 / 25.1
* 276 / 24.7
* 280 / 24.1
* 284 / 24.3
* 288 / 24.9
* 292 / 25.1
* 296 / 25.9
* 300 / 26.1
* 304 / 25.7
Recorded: 1.04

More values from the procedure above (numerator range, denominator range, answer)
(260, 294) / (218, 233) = 1.36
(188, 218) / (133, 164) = 0.76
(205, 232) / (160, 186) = 0.67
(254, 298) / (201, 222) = 1.86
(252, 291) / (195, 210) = 1.47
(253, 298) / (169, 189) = 1.09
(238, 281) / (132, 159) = 1.06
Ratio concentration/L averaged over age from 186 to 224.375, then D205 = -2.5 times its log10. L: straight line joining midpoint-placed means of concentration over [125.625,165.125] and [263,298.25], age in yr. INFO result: 0.34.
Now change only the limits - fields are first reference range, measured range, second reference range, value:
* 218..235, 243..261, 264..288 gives -0.07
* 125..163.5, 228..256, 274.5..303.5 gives 0.09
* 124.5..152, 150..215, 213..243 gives 0.00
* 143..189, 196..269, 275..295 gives 0.21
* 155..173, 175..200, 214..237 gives -0.10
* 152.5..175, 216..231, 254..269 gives 0.36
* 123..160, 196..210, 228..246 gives 0.33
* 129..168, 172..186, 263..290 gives 0.03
